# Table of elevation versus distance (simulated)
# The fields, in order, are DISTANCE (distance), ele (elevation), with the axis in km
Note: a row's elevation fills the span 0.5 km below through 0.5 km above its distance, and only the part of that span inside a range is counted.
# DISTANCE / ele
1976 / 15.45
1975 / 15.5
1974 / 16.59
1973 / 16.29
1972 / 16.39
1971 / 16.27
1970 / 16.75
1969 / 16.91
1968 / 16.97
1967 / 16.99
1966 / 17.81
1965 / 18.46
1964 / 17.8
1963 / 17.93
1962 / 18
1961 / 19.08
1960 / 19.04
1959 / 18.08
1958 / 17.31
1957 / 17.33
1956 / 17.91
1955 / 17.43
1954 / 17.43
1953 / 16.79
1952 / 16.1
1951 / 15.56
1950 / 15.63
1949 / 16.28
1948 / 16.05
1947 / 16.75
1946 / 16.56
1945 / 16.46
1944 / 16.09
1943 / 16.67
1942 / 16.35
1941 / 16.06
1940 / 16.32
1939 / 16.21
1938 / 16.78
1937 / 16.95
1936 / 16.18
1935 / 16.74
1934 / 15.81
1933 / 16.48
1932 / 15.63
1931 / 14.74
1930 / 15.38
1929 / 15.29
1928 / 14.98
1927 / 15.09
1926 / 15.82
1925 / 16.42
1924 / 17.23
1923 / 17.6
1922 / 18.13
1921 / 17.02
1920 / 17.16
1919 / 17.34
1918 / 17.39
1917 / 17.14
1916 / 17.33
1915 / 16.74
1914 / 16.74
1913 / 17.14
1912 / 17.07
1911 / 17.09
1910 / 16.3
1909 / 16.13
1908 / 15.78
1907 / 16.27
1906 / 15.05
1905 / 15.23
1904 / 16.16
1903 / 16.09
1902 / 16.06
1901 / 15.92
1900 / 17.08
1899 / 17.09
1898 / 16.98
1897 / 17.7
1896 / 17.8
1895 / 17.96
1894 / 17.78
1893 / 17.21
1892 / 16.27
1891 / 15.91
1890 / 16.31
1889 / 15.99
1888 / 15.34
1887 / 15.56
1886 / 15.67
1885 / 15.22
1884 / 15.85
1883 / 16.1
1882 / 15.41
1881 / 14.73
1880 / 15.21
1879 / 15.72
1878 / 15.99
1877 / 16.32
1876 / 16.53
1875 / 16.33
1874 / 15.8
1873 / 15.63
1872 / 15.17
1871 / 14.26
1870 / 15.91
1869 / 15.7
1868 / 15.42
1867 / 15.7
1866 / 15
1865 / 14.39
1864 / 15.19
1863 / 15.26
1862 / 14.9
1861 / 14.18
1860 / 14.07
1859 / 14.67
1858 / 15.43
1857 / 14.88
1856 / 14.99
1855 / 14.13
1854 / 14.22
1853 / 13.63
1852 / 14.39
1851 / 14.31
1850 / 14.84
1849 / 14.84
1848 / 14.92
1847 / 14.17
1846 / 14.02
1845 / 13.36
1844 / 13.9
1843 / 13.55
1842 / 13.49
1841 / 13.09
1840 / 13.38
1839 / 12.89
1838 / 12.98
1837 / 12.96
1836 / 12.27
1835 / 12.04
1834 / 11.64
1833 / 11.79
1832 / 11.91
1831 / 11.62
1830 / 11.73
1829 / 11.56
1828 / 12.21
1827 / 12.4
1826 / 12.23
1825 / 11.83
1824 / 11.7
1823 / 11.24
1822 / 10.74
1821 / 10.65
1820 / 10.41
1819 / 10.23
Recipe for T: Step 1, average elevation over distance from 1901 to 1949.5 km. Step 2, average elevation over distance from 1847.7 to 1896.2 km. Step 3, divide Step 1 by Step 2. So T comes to 1.1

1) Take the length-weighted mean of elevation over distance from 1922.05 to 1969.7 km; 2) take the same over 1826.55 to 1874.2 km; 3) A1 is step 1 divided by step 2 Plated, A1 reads 1.20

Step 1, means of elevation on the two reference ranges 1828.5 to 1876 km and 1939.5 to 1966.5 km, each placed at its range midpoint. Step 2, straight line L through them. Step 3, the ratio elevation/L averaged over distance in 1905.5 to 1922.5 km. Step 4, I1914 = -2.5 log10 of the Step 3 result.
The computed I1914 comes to -0.059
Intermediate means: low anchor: 14.1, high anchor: 17.1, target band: 16.8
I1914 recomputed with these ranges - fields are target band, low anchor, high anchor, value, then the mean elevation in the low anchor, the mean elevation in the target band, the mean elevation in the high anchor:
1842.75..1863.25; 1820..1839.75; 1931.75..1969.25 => -0.12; 11.9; 14.4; 16.9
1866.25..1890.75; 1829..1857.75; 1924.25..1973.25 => -0.08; 13.4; 15.7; 16.7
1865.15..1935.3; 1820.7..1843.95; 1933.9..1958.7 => -0.10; 12.2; 16.2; 16.6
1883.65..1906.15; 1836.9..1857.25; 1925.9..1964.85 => -0.08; 14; 16.4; 16.6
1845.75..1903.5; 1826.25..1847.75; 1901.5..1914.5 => -0.07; 12.7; 15.6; 16.2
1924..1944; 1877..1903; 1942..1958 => 0.03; 16.3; 16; 16.6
